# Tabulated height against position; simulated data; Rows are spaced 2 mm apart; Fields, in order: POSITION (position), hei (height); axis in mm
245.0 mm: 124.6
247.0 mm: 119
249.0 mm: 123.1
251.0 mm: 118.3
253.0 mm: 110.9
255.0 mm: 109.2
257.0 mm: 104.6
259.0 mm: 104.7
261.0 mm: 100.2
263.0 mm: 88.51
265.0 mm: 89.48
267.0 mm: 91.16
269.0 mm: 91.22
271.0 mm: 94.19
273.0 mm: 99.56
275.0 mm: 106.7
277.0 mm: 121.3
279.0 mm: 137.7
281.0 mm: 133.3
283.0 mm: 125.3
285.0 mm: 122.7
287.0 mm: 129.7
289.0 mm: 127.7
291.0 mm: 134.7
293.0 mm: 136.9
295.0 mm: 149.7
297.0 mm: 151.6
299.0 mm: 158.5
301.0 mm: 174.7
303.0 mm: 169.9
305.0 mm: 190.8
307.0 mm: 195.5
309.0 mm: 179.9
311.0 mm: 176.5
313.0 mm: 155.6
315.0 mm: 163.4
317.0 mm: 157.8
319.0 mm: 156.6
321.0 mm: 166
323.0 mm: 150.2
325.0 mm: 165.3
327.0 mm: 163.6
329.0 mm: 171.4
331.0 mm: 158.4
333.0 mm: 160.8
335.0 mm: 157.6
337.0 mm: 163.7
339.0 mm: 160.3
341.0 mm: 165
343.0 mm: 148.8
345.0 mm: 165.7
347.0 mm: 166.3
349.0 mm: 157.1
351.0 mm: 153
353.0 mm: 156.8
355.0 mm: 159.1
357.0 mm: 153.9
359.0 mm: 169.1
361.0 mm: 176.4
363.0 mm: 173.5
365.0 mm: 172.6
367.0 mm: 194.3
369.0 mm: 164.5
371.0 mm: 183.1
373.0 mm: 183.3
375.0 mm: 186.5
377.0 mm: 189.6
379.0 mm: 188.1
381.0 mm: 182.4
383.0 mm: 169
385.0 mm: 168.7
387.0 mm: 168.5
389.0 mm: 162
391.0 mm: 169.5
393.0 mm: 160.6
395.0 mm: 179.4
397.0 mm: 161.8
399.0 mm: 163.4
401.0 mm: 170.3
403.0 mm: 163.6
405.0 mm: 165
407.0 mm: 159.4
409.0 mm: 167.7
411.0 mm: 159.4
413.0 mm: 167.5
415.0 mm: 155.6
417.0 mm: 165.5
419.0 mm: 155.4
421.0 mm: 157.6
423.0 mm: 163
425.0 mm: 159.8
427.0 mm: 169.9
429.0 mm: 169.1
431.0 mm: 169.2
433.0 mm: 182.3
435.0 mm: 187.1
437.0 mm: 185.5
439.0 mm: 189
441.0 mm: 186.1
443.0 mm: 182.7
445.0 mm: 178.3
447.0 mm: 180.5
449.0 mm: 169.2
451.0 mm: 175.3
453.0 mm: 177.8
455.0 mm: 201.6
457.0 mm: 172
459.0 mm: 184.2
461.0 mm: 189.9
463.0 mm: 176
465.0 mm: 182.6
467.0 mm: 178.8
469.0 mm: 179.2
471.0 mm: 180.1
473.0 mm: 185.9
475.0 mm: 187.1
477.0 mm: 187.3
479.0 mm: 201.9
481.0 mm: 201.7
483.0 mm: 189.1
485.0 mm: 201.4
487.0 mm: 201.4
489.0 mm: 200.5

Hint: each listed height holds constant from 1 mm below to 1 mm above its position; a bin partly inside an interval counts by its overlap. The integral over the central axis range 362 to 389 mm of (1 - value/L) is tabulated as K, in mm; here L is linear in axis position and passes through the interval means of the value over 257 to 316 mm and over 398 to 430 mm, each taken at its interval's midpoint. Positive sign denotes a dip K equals -4.2 mm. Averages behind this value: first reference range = 134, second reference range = 163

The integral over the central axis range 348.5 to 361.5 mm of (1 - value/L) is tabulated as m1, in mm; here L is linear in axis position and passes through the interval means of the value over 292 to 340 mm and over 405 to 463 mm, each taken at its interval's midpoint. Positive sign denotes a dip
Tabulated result 0.5 mm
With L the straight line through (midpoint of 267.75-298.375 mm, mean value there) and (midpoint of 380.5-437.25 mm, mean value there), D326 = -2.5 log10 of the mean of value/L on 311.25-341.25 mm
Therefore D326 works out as -0.16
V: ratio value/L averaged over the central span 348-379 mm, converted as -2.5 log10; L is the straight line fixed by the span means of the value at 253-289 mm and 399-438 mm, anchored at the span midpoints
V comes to -0.181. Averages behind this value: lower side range 109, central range 172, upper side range 167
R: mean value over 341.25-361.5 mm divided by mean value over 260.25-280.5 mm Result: 1.56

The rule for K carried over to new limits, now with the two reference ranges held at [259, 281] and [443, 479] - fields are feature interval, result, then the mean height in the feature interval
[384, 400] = -1.36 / 167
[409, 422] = 0.21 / 161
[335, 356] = -3.90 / 159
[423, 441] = -0.63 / 176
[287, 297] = -2.24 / 138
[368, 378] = -2.43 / 181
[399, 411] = -0.42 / 165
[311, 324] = -3.87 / 160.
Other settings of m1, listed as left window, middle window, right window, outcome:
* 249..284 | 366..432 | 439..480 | -4.4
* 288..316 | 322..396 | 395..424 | -2.5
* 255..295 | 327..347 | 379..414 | -2.9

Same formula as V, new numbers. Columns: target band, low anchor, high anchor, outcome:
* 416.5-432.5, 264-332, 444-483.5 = 0.07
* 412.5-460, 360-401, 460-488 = 0.05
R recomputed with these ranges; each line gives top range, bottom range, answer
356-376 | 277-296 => 1.33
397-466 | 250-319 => 1.30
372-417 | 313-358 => 1.06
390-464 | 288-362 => 1.07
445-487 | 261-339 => 1.29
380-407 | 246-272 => 1.62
